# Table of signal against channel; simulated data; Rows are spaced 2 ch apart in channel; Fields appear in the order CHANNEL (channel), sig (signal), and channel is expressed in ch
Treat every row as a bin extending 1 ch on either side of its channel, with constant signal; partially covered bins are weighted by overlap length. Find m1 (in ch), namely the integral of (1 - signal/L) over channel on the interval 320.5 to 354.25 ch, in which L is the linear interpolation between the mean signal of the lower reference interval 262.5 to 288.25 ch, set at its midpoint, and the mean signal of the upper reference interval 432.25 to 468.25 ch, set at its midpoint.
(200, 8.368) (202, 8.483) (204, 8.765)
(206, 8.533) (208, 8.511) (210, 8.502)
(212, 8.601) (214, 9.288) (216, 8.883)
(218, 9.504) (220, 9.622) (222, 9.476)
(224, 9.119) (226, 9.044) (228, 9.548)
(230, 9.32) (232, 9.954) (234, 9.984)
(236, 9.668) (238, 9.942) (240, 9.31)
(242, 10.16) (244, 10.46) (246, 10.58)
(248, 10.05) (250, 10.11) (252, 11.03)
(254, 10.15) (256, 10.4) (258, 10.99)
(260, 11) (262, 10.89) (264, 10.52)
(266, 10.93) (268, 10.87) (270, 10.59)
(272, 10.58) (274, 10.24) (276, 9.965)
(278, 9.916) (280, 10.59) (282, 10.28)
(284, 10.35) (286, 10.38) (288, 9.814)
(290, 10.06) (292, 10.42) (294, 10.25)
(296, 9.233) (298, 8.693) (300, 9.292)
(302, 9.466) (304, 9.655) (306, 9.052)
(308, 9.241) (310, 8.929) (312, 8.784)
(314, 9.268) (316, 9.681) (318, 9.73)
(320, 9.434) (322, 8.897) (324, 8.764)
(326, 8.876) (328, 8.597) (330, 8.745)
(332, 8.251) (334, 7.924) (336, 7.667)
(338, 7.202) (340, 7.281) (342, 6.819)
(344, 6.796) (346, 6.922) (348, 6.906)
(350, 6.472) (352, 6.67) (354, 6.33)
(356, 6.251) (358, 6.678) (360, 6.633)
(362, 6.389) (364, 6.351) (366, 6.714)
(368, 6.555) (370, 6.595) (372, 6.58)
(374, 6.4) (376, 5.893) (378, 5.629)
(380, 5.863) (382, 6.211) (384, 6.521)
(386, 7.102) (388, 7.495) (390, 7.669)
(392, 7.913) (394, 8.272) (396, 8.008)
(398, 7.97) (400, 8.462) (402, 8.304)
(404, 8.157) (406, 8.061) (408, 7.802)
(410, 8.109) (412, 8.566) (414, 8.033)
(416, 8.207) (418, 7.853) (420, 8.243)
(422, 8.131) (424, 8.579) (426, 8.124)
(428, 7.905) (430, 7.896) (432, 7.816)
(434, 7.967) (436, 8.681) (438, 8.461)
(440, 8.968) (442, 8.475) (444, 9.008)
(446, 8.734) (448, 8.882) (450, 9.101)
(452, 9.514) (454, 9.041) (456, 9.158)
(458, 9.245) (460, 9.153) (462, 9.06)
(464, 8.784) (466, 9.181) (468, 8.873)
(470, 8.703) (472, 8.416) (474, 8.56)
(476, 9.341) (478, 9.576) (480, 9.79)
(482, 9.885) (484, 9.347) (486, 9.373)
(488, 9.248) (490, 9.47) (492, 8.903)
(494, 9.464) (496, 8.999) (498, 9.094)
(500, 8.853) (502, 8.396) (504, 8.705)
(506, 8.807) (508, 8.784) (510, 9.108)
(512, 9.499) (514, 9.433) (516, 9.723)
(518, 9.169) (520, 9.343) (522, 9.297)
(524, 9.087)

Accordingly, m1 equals 7.6 ch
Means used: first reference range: 10.4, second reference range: 8.88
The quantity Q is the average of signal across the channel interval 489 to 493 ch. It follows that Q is 9.19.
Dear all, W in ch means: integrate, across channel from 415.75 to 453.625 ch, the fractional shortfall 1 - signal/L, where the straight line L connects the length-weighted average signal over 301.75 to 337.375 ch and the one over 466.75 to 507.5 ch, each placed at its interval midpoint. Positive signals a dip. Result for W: 2.4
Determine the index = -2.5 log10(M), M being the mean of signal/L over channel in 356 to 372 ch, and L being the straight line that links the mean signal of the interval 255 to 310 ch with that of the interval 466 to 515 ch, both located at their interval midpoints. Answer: 0.43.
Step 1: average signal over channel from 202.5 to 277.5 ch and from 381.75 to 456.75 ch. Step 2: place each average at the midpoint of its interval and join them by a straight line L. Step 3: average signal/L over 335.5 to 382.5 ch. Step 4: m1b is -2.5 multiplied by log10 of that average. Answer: 0.314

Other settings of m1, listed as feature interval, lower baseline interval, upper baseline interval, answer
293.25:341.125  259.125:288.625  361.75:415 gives 2.1 ch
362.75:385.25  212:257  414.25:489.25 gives 7.0 ch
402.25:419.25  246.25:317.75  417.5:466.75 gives 1.5 ch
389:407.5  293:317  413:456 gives 1.3 ch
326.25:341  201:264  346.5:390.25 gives -1.3 ch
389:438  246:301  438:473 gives 6.0 ch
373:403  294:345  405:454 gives 4.7 ch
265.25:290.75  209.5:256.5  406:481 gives -2.4 ch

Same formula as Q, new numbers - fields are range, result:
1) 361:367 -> 6.48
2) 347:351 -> 6.69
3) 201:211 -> 8.56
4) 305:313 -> 9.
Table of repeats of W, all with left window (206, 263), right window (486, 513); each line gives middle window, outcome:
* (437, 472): 0.8 ch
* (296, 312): 0.7 ch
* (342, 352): 2.8 ch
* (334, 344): 2.3 ch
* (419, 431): 1.4 ch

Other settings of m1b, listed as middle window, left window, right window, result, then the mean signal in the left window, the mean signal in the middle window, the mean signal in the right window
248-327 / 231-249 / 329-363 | -0.147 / 10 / 9.93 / 7.06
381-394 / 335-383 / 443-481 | 0.005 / 6.58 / 7.24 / 9.06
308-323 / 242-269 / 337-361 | -0.141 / 10.6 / 9.25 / 6.75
